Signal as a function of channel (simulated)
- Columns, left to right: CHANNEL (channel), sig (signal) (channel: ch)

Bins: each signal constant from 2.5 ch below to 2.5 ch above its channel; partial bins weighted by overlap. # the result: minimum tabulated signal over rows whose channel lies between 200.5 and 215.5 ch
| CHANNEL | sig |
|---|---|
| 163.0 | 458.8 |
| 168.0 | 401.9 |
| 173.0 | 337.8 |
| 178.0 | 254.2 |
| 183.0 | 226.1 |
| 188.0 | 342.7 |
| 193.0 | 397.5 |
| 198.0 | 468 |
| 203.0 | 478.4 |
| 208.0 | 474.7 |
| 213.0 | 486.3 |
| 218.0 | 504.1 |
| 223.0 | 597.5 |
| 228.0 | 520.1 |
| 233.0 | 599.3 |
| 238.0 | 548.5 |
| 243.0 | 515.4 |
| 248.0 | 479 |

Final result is 474.7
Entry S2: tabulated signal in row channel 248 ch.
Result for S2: 479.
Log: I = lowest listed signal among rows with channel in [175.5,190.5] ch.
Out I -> 226.1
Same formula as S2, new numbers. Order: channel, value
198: 468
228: 520.1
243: 515.4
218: 504.1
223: 597.5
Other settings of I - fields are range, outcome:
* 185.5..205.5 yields 342.7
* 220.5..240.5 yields 520.1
